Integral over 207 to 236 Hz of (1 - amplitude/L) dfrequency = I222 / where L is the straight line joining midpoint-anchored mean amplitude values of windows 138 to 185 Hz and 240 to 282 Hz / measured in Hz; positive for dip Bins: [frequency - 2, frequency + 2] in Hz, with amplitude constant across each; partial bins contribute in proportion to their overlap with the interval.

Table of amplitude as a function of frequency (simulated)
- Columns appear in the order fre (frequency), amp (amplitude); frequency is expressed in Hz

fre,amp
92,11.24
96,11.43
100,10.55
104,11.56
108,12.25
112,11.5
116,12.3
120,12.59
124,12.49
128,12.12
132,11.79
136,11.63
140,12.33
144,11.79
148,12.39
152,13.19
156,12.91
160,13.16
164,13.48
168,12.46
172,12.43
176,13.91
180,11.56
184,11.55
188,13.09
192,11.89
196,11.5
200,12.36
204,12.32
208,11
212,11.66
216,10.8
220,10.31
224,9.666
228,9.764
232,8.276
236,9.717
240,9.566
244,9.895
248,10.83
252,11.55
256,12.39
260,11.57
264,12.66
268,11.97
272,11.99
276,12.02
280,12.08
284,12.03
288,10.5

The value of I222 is 4.5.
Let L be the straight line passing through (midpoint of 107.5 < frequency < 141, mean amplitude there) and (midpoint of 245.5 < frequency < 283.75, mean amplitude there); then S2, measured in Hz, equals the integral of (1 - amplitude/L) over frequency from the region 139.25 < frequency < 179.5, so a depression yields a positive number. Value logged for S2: -2.4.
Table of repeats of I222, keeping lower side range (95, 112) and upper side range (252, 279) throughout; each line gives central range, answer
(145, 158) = -1.2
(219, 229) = 1.7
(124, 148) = -0.9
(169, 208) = -1.5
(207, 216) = 0.5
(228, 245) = 3.7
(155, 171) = -1.8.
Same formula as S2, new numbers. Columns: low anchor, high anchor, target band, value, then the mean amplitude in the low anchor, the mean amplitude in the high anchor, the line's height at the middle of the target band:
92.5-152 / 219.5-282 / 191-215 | -1.0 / 11.9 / 10.9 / 11.3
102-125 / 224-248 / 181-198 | -2.3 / 12.1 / 9.58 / 10.5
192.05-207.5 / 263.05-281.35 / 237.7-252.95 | 2.1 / 11.9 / 12.1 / 12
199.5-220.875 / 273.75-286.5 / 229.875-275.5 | 3.0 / 11.4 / 12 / 11.8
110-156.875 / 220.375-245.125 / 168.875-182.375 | -1.8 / 12.2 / 9.52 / 11.1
